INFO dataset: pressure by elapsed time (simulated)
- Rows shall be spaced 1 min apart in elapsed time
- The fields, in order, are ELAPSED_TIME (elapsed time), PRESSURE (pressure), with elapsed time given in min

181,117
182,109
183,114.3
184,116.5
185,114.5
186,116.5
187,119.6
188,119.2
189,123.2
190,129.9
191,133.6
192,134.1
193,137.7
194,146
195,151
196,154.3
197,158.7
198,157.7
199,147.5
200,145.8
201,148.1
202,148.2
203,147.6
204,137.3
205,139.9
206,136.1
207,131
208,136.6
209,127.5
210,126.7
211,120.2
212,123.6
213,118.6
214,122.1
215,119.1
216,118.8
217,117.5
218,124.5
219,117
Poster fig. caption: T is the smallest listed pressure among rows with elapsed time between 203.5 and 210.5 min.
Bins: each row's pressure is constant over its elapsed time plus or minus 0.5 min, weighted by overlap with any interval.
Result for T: 126.7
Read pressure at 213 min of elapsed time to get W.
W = 118.6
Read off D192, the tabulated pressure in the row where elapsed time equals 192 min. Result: 134.1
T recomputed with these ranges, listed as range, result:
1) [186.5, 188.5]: 119.2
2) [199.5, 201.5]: 145.8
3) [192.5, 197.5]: 137.7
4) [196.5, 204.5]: 137.3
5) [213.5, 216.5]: 118.8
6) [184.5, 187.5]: 114.5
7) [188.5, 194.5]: 123.2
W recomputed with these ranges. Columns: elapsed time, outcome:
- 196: 154.3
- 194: 146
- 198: 157.7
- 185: 114.5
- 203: 147.6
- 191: 133.6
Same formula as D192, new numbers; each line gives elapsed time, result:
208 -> 136.6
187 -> 119.6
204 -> 137.3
